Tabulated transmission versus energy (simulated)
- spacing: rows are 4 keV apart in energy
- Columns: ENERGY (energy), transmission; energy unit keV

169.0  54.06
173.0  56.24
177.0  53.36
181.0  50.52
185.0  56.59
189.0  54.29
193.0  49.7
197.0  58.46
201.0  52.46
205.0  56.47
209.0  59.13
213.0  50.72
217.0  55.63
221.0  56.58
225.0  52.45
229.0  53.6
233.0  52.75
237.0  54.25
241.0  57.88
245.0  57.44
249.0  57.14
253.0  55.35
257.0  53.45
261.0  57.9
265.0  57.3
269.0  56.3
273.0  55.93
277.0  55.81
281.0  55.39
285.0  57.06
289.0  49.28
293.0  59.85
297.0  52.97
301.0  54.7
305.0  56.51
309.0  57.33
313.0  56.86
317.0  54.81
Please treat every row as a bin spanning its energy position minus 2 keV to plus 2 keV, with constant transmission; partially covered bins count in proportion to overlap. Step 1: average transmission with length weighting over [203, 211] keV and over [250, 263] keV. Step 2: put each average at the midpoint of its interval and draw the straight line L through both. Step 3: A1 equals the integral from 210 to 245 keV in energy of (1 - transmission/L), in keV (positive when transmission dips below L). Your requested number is 1.5 keV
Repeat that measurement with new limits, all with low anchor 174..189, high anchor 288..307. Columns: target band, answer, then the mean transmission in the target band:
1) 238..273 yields -1.3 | 56.5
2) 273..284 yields -0.2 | 55.8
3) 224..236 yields 0.3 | 53.1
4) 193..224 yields -0.6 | 55.2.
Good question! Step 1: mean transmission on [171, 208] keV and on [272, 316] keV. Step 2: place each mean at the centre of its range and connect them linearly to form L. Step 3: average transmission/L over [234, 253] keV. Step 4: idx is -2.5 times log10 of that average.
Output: -0.03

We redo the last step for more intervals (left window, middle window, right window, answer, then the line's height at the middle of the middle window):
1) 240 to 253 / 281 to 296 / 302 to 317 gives 0.03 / 56.7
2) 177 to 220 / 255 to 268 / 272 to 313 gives -0.02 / 55.2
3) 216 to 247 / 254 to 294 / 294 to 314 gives 0.00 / 55.5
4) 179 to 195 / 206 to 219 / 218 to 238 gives -0.03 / 53.5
